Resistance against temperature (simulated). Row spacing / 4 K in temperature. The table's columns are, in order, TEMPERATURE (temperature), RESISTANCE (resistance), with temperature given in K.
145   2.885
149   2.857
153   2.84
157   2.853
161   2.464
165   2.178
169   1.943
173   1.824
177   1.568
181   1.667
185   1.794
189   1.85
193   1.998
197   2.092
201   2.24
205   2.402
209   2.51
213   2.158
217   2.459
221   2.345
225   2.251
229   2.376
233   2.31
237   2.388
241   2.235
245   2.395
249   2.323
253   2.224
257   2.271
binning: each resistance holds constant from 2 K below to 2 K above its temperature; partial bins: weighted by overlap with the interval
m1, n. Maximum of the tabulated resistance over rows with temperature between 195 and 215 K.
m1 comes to 2.51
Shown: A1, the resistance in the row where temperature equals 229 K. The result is 2.376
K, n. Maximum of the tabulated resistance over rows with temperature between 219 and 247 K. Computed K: 2.395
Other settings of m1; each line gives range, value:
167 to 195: 1.998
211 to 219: 2.459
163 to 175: 2.178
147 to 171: 2.857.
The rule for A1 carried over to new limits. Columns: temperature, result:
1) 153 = 2.84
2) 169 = 1.943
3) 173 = 1.824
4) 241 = 2.235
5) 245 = 2.395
